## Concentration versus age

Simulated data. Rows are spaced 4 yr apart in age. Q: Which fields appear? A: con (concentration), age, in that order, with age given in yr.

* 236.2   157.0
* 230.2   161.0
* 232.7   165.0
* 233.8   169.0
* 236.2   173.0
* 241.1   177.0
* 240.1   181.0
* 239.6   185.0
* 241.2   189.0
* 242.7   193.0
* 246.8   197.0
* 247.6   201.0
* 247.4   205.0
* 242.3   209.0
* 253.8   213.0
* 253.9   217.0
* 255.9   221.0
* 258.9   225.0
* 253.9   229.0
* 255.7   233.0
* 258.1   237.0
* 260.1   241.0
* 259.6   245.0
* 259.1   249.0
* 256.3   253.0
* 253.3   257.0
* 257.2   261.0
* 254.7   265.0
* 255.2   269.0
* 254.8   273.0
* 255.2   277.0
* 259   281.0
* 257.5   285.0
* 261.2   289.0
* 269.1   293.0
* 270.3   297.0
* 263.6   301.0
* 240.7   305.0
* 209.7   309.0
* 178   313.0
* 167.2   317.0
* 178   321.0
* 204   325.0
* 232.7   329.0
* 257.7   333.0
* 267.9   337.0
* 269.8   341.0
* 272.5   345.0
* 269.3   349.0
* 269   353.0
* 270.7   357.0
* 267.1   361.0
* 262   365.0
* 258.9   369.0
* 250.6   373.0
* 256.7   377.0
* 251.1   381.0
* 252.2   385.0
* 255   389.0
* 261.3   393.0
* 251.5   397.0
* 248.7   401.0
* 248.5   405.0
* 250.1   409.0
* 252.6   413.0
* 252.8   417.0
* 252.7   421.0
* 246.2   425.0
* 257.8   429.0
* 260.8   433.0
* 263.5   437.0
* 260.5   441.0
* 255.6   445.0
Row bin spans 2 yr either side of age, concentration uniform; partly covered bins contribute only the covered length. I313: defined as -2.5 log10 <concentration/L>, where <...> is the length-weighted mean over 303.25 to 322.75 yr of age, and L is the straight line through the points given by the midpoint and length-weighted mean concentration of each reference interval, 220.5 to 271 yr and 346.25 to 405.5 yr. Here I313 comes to 0.31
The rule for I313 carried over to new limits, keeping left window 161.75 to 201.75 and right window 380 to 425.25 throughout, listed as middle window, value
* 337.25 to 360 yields -0.09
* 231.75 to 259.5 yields -0.06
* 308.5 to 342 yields 0.14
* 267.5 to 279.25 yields -0.04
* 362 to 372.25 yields -0.04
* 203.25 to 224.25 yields -0.04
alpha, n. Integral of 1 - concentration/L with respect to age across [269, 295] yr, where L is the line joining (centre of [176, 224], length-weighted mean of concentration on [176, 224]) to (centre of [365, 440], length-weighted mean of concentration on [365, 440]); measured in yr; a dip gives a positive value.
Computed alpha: -1.0 yr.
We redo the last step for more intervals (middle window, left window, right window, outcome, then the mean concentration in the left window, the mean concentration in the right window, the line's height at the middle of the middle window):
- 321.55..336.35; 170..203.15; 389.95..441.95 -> 1.2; 242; 254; 250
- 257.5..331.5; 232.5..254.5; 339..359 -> 7.4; 258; 270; 264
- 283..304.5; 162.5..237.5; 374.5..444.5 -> -1.1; 246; 254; 250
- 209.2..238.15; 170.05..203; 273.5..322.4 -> -1.8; 242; 235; 240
